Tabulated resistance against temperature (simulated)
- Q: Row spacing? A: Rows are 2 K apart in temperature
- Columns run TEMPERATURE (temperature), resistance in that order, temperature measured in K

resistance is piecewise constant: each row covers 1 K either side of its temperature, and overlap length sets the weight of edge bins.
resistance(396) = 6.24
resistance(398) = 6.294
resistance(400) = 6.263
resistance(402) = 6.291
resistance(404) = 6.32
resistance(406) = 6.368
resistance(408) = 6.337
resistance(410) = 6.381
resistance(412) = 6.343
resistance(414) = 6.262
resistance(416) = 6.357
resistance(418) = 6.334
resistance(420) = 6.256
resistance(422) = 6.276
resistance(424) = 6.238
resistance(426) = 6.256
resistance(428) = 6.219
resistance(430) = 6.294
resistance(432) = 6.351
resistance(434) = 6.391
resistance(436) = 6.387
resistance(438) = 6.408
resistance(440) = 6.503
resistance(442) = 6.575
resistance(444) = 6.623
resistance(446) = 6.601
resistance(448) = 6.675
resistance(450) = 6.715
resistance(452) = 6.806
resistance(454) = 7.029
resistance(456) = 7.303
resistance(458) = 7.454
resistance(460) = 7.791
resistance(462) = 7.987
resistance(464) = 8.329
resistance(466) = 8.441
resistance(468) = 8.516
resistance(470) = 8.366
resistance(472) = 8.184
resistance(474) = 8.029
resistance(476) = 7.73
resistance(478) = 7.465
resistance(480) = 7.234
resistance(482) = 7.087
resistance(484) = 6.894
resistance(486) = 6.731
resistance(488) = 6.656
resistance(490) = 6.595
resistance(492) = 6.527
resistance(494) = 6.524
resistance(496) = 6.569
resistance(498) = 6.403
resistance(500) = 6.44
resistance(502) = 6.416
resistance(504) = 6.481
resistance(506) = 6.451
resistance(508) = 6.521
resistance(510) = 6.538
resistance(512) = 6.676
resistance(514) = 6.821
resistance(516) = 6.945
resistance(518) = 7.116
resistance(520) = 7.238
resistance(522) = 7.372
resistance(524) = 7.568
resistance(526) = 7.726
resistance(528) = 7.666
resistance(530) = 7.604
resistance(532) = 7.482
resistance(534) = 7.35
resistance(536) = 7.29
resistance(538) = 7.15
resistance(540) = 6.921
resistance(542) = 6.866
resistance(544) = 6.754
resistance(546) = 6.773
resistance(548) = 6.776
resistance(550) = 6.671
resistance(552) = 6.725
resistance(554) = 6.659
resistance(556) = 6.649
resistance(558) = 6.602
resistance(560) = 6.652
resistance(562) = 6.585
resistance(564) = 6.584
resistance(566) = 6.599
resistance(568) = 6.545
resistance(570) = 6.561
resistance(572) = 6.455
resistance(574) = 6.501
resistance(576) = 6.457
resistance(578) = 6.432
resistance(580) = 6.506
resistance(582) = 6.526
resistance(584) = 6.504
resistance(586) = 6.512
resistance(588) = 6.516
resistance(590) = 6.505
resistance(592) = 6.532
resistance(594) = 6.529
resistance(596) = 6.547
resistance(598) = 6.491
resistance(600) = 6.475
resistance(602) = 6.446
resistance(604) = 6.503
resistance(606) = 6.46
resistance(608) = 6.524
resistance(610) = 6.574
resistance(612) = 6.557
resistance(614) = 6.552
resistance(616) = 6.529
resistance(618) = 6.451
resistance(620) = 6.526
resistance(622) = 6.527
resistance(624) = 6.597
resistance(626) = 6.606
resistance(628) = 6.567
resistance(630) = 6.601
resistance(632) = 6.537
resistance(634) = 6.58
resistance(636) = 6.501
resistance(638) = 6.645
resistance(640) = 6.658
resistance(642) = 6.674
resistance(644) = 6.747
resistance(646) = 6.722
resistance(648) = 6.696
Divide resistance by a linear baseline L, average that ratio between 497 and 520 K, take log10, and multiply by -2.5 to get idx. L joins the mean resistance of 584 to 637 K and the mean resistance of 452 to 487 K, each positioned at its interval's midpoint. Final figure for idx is 0.108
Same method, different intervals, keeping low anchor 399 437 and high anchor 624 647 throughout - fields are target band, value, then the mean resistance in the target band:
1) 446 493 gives -0.16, 7.4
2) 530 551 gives -0.09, 7.03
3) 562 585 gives 0.00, 6.52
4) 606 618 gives 0.01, 6.53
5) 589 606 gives 0.01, 6.5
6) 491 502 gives -0.01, 6.49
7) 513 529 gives -0.13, 7.31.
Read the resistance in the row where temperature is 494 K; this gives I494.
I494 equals 6.524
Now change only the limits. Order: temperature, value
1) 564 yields 6.584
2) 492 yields 6.527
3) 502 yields 6.416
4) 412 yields 6.343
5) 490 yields 6.595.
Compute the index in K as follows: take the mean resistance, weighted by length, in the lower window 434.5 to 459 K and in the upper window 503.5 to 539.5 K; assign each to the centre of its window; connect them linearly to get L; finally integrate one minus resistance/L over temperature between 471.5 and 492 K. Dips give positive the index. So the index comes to -0.8 K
